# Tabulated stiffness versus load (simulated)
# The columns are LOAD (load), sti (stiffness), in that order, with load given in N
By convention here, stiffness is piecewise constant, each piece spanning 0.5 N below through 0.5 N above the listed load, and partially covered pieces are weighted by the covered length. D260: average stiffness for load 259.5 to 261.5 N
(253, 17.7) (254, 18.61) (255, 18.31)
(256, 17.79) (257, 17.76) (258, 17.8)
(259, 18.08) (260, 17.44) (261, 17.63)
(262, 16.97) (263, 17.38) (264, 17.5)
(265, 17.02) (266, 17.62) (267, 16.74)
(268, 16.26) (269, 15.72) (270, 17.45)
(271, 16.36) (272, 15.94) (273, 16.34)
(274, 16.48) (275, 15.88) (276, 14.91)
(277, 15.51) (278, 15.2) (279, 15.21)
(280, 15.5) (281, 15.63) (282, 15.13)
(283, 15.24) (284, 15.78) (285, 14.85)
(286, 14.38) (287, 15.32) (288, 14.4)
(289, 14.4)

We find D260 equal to 17.5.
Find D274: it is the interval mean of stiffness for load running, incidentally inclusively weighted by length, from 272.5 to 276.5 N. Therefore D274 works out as 15.9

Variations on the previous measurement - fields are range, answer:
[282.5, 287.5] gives 15.1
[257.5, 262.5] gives 17.6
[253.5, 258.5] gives 18.1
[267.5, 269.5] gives 16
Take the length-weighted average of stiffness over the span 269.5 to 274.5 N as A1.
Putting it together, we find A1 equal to 16.5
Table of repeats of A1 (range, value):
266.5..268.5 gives 16.5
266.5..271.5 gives 16.5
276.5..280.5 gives 15.4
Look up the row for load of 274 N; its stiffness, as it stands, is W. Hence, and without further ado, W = 16.48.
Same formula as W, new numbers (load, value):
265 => 17.02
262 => 16.97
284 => 15.78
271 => 16.36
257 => 17.76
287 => 15.32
